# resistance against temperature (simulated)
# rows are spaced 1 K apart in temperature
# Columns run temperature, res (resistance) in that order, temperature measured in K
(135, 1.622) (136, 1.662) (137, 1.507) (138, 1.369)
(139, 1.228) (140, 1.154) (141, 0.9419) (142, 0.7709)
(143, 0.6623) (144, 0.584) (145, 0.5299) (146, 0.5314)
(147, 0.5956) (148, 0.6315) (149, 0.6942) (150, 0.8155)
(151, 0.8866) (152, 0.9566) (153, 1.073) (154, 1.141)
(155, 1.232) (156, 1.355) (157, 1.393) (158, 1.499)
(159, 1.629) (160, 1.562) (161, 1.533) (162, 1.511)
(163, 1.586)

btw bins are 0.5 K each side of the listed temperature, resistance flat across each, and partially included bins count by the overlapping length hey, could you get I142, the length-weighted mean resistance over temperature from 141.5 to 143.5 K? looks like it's 0.717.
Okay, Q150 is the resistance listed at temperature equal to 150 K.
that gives 0.8155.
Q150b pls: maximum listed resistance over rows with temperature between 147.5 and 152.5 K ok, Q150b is 0.9566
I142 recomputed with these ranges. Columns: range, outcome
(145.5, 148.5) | 0.586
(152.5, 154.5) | 1.11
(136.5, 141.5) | 1.24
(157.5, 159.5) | 1.56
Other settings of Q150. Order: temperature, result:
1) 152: 0.9566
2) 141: 0.9419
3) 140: 1.154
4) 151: 0.8866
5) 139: 1.228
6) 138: 1.369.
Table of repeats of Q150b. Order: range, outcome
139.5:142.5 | 1.154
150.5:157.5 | 1.393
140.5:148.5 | 0.9419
